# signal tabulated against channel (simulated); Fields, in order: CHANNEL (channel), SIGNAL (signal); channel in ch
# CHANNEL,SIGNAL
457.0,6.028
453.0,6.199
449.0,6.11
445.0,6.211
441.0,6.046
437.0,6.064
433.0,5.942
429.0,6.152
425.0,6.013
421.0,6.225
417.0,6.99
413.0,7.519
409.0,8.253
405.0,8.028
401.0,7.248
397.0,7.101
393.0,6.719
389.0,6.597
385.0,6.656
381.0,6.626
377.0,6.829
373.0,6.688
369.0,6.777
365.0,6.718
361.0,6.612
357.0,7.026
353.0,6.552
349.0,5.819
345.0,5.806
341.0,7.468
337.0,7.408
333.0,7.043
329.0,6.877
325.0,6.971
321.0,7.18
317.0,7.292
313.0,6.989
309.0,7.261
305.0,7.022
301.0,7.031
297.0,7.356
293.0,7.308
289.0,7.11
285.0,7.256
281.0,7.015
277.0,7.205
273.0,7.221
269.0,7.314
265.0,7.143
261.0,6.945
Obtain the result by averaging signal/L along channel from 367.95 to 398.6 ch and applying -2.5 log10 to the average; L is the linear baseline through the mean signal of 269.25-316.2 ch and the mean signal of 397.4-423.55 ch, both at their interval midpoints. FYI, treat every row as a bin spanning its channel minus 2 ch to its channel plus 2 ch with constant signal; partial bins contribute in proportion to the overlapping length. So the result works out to 0.09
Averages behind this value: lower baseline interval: 7.17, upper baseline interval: 7.33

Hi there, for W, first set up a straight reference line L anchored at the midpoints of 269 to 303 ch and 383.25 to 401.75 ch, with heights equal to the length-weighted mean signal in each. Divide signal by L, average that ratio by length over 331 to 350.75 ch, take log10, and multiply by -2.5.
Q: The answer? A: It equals 0.05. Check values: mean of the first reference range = 7.2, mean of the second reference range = 6.84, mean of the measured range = 6.72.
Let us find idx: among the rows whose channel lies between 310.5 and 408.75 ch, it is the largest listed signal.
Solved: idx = 8.028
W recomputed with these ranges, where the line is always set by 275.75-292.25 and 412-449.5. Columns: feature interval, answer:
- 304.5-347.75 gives -0.01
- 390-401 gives -0.07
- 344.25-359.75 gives 0.07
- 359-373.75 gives 0.00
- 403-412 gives -0.25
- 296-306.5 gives -0.01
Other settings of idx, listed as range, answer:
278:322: 7.356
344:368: 7.026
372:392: 6.829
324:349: 7.468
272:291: 7.256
